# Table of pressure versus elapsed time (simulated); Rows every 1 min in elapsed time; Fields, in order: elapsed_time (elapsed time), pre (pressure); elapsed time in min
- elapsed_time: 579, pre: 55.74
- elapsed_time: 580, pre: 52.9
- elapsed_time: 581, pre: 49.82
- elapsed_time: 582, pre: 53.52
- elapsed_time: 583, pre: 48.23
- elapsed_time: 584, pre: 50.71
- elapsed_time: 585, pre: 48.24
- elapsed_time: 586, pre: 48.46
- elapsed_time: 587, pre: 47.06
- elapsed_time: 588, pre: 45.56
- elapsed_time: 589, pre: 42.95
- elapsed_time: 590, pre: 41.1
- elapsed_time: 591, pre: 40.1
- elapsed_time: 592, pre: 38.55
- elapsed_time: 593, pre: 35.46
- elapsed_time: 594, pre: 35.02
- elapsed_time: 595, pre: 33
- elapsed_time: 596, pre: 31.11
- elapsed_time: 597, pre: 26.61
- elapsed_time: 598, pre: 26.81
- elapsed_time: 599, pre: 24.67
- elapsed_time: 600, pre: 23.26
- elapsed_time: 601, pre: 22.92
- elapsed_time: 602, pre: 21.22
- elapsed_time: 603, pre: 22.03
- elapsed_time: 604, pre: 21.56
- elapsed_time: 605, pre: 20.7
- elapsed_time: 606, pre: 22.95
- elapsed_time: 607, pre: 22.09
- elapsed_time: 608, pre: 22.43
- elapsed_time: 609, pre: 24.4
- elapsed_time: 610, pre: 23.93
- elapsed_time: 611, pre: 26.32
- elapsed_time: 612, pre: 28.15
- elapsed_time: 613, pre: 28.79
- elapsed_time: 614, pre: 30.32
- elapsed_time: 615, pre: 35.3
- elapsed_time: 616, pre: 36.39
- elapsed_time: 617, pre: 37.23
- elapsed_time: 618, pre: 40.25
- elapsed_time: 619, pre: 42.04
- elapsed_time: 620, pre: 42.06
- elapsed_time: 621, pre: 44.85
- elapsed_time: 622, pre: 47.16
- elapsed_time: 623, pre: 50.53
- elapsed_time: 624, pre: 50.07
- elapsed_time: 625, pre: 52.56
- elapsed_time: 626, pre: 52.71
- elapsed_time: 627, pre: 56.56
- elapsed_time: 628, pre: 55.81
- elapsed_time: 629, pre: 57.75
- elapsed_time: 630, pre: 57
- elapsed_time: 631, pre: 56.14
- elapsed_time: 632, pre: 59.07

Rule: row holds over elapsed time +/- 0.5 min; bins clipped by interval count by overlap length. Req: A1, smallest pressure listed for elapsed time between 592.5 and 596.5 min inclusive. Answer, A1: 31.11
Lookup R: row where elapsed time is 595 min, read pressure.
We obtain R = 33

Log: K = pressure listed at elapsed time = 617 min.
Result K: 37.23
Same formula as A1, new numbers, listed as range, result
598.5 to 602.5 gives 21.22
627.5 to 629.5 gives 55.81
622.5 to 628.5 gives 50.07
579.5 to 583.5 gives 48.23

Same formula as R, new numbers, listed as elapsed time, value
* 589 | 42.95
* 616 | 36.39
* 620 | 42.06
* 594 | 35.02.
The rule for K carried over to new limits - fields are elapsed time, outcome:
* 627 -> 56.56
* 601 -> 22.92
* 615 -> 35.3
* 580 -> 52.9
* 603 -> 22.03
